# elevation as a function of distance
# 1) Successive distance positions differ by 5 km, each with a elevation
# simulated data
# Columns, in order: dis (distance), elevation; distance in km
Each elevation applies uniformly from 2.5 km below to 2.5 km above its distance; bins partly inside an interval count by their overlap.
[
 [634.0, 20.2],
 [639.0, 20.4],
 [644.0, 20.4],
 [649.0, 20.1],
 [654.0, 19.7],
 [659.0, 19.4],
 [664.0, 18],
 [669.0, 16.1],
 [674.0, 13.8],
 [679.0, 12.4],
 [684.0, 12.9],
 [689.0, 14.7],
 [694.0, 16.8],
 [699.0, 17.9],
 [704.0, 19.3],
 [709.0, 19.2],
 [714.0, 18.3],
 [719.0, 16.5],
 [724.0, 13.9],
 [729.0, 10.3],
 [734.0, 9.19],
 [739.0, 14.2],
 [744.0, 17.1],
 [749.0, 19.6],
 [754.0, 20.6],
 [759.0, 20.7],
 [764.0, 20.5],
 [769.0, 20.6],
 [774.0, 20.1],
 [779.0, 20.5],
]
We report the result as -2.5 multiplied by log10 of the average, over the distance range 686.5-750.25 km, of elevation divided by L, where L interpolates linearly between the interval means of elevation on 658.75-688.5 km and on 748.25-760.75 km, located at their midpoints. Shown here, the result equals 0.13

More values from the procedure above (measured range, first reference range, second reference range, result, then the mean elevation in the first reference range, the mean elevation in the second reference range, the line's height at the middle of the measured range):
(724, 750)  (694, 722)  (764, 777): 0.362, 18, 20.4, 19.1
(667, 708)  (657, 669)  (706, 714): 0.188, 18.1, 18.9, 18.5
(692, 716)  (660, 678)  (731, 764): -0.117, 16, 17.1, 16.5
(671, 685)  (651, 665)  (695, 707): 0.389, 19.2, 18.4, 18.8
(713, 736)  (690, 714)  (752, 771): 0.374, 18.1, 20.6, 19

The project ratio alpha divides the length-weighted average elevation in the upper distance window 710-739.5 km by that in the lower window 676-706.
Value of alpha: 0.90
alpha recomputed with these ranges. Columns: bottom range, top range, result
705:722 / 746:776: 1.13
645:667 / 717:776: 0.88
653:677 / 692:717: 1.07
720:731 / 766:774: 1.60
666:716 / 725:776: 1.06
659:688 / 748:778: 1.35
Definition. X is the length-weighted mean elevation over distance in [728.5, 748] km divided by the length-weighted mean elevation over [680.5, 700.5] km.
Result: 0.88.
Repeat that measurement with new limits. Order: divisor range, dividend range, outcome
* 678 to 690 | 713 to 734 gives 1.04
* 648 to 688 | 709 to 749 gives 0.91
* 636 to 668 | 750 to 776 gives 1.05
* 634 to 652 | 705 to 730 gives 0.80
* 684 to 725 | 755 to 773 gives 1.21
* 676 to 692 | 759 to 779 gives 1.52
